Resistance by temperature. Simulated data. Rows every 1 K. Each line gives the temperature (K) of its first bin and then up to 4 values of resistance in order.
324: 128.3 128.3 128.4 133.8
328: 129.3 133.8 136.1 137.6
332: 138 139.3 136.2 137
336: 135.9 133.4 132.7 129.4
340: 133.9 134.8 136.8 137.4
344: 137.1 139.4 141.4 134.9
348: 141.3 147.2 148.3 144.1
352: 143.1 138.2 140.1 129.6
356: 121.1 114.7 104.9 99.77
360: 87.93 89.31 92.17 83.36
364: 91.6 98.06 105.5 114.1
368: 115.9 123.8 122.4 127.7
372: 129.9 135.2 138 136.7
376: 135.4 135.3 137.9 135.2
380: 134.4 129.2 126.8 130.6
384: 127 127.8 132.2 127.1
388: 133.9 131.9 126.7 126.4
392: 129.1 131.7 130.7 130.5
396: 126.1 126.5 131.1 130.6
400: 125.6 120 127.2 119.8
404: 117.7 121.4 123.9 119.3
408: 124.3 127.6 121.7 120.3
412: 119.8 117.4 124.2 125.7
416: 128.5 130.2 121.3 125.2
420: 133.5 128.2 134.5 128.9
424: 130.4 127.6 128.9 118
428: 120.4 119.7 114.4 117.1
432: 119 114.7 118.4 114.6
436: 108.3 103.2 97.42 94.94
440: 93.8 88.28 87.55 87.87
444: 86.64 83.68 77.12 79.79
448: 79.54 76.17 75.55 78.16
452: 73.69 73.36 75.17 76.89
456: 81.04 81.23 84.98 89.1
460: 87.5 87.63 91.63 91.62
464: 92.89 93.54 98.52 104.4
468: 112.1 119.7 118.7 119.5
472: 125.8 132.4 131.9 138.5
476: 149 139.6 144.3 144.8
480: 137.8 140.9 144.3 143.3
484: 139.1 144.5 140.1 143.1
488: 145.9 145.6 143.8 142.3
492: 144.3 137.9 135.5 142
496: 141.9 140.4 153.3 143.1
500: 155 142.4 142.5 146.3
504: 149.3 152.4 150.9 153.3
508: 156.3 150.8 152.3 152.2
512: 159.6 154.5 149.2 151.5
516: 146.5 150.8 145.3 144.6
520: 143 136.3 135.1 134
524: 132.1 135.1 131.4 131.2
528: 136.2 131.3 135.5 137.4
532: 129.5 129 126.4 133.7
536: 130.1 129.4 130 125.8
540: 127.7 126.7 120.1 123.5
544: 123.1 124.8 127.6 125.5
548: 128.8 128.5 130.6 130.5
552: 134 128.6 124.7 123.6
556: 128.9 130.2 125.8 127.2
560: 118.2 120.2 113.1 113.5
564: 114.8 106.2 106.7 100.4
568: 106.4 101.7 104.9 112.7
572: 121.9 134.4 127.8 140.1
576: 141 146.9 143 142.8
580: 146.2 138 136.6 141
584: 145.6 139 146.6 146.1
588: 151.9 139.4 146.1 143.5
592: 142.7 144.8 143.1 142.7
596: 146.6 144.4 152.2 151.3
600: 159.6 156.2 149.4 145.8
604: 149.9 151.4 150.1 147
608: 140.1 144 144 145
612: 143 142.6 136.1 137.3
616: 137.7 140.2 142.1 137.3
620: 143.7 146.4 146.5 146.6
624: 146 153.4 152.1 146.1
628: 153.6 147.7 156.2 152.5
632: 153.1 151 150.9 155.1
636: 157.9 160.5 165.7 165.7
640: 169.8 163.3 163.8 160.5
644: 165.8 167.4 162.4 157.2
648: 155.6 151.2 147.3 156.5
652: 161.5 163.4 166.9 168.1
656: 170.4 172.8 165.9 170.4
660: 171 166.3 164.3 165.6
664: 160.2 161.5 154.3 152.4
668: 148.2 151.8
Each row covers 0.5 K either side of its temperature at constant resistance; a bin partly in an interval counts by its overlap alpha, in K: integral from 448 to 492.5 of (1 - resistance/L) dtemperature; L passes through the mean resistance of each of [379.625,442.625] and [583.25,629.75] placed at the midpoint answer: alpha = 5.3 K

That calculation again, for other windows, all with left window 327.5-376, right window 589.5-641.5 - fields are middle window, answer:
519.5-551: 2.6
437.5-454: 6.3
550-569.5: 3.4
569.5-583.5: 1.1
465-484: 1.0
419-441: 2.7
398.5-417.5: 1.2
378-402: 0.1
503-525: -1.1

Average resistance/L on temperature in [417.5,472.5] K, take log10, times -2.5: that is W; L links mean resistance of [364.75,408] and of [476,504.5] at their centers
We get 0.32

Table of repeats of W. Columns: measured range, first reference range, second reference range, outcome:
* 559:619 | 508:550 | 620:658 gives 0.09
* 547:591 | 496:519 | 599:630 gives 0.15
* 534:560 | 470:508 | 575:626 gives 0.13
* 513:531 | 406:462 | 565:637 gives -0.13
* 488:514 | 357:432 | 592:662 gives -0.08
